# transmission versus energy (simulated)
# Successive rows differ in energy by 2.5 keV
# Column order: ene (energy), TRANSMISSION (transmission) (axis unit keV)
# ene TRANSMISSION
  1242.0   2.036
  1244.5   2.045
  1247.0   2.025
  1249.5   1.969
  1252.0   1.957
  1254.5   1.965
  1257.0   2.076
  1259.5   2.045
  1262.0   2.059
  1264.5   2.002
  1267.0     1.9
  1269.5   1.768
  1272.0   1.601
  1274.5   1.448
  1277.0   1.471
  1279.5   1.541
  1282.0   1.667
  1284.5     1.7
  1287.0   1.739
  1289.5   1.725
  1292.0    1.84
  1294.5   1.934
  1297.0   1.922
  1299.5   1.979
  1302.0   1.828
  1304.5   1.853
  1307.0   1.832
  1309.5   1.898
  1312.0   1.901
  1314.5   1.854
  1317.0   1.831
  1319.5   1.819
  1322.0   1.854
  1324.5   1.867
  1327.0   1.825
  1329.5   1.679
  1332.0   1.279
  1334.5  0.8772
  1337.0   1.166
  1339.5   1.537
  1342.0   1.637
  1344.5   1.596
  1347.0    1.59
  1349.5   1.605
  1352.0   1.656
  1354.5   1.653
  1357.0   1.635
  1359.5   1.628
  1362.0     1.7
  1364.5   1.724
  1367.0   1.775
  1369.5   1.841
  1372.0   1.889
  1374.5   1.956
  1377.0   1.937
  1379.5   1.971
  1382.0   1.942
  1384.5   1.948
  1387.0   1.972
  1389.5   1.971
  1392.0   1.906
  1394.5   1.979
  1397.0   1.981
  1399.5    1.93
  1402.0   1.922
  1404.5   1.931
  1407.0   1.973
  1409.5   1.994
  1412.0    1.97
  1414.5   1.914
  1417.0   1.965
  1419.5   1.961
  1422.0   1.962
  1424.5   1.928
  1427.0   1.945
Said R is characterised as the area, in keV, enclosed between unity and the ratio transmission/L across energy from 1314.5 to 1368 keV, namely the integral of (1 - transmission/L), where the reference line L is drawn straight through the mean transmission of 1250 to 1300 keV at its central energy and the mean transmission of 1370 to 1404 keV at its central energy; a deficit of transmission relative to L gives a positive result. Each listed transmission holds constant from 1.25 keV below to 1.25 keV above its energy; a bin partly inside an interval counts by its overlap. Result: 7.7 keV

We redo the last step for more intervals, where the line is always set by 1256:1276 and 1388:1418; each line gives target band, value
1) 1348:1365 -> 2.4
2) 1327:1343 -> 4.3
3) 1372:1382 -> -0.1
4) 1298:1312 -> 0.0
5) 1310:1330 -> 0.6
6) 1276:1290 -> 1.7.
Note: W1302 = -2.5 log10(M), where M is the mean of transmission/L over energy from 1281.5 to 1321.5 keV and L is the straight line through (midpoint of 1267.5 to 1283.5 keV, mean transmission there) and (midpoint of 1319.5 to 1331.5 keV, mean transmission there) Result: -0.09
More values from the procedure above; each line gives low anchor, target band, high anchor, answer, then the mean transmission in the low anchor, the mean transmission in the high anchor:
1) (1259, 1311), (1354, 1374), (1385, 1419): 0.10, 1.79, 1.95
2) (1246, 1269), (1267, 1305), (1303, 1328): 0.11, 1.99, 1.85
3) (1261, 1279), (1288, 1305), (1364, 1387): -0.05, 1.74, 1.9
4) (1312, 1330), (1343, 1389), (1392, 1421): 0.07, 1.83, 1.95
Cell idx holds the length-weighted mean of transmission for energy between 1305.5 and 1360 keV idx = 1.65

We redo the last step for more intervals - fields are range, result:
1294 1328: 1.87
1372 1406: 1.95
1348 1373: 1.71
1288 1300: 1.87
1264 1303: 1.75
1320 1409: 1.75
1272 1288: 1.59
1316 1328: 1.84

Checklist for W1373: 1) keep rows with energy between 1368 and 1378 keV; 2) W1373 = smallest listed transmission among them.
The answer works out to 1.841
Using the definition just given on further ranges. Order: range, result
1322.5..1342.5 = 0.8772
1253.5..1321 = 1.448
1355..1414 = 1.628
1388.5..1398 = 1.906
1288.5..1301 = 1.725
